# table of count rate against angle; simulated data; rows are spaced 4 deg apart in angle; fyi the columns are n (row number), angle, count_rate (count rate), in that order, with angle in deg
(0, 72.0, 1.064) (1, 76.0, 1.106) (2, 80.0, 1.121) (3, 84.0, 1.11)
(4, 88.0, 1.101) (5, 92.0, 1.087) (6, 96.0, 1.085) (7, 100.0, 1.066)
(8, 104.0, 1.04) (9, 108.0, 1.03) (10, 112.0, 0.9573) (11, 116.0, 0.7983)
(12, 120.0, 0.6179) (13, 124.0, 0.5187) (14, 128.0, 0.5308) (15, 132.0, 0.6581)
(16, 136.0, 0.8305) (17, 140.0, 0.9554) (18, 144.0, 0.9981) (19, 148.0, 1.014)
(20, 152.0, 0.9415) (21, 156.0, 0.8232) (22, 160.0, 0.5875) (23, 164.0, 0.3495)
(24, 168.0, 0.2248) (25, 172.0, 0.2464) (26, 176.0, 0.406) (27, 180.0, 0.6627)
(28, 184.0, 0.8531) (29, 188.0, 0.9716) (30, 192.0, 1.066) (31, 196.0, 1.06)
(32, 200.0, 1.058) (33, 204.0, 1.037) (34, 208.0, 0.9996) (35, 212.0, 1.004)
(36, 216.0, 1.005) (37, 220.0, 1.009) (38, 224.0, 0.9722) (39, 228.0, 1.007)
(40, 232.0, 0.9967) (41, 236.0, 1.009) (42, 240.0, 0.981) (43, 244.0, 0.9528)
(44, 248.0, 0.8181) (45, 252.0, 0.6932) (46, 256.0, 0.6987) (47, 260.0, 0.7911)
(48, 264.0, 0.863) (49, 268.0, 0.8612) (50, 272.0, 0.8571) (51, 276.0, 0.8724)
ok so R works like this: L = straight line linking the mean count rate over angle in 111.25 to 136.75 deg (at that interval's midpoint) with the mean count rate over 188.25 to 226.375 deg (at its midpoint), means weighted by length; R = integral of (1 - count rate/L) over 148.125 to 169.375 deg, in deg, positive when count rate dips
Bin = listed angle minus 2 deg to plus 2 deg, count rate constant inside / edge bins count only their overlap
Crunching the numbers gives 4.7 deg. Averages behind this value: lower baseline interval 0.683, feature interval 0.634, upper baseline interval 1.02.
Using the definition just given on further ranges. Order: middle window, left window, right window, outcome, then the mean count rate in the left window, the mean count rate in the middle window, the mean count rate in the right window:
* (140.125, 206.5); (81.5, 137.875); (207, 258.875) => 9.9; 0.89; 0.776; 0.931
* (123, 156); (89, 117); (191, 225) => 6.6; 1.02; 0.816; 1.02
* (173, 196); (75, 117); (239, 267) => 3.2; 1.05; 0.791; 0.824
